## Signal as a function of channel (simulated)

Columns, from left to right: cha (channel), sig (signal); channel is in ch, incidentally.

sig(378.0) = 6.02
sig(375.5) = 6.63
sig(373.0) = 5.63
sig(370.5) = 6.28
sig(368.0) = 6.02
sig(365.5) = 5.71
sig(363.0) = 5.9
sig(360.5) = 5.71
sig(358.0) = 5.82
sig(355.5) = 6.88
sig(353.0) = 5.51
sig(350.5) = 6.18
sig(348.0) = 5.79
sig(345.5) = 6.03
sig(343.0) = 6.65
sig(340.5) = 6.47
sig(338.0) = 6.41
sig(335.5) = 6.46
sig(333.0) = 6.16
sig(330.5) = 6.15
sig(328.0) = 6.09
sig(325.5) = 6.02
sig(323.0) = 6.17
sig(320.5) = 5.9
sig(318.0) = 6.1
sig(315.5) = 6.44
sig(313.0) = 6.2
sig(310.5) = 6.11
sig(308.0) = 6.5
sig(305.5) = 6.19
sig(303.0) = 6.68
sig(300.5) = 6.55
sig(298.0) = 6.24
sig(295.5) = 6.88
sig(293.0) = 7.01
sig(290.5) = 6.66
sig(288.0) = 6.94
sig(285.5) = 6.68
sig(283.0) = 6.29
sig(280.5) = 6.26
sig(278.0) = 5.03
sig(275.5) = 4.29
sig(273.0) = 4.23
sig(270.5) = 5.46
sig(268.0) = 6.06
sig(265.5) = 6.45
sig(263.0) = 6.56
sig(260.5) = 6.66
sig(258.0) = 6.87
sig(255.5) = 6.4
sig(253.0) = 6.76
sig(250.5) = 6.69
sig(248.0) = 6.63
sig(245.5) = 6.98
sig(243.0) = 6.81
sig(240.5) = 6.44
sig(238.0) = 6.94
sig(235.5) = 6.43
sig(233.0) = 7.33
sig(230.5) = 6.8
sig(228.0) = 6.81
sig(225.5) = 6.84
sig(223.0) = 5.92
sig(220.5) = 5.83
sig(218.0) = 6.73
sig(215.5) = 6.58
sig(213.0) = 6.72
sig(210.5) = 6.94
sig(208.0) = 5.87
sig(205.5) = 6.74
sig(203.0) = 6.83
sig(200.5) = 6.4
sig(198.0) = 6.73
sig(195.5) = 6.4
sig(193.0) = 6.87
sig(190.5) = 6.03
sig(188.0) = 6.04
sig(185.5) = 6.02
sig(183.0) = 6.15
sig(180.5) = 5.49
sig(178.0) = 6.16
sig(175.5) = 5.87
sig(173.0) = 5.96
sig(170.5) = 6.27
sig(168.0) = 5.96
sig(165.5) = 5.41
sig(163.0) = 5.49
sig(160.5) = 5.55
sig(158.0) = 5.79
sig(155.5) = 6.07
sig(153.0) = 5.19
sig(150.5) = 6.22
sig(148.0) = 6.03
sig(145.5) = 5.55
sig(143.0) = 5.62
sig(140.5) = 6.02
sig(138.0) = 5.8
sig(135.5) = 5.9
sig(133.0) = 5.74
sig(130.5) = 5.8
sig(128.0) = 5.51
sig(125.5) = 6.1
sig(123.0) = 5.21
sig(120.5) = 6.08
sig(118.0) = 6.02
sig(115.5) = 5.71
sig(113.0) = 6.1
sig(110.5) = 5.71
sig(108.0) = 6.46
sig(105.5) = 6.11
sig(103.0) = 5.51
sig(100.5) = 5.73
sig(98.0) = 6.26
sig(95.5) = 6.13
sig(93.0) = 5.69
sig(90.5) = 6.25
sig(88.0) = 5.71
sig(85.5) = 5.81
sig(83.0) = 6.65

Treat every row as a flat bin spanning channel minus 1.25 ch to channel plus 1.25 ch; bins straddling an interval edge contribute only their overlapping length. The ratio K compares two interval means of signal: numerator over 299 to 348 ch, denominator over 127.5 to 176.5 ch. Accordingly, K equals 1.1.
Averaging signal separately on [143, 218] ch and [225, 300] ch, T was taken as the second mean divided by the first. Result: 1.0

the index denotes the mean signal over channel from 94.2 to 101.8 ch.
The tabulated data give 6.03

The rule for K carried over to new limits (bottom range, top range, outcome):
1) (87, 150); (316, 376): 1.04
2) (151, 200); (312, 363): 1.03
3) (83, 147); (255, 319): 1.06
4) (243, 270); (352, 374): 0.90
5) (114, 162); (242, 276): 1.08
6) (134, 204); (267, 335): 1.02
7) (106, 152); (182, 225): 1.09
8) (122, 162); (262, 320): 1.07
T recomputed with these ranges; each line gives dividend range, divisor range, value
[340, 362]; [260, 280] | 1.09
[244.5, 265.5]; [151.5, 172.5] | 1.16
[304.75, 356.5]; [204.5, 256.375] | 0.94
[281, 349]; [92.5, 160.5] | 1.09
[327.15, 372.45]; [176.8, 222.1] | 0.96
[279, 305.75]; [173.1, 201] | 1.06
